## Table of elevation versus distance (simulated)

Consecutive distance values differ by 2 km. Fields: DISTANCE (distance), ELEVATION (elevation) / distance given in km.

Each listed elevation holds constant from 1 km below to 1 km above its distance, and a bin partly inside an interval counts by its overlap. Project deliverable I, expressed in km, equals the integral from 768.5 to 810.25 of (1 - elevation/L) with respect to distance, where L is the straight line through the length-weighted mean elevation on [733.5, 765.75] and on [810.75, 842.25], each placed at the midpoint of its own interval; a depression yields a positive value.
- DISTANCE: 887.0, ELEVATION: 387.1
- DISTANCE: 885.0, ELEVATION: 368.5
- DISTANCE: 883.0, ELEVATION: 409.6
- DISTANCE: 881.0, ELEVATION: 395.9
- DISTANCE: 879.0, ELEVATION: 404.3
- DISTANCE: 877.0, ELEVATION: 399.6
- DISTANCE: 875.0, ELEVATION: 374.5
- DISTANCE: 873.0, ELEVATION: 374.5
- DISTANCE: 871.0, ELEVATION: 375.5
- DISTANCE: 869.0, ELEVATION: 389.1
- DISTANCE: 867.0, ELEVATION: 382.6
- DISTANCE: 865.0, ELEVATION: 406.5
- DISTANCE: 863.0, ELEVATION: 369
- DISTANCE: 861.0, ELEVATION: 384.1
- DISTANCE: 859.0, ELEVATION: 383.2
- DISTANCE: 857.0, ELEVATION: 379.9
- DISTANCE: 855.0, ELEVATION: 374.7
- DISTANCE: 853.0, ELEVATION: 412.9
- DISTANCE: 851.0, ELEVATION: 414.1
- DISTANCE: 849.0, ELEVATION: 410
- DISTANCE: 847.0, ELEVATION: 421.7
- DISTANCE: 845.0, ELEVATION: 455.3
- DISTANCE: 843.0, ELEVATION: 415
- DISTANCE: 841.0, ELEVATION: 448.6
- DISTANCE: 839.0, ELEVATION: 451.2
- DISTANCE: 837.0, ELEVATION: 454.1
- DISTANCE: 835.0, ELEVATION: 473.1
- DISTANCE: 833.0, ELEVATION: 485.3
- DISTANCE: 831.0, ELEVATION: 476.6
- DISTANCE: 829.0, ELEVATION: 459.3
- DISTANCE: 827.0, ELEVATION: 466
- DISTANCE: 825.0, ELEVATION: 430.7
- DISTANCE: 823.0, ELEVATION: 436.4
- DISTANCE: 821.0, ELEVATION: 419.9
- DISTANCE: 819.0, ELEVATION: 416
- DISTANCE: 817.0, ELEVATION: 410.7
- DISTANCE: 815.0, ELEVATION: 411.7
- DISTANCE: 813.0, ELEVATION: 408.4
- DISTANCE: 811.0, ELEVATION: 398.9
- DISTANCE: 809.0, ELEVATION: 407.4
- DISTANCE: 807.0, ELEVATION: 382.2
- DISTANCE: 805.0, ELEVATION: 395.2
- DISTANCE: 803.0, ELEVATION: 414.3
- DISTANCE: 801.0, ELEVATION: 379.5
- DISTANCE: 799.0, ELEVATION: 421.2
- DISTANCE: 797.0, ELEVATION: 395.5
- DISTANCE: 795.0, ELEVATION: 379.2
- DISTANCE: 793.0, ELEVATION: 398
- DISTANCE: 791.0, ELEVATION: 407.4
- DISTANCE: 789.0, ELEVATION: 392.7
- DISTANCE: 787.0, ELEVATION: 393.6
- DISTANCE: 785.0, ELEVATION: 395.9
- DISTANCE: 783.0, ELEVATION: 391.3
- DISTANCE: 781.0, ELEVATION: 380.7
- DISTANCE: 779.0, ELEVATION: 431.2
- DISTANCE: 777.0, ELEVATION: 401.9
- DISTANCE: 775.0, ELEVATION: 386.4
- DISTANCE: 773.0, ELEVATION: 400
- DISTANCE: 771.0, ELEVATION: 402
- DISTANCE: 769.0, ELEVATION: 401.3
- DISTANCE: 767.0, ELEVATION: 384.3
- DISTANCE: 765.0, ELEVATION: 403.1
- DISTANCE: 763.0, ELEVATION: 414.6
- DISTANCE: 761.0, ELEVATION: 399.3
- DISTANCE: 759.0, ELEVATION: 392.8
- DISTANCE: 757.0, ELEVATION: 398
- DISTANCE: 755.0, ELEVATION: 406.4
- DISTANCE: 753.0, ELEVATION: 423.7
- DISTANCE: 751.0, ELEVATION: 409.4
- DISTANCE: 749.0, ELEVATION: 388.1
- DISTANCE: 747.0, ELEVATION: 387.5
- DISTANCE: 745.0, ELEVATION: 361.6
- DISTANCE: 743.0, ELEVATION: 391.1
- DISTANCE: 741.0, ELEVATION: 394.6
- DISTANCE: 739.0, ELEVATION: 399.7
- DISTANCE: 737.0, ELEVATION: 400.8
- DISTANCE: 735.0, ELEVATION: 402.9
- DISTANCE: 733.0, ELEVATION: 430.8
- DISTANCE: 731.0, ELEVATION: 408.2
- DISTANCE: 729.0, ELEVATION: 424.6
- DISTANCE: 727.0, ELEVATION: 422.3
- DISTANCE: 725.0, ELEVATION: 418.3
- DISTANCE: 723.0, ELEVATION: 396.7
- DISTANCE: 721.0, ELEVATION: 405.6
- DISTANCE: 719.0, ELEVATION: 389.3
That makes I 2.3 km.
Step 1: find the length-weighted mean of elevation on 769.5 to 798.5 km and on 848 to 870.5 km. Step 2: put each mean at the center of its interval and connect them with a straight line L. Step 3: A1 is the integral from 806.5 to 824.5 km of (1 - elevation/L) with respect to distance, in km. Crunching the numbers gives -0.8 km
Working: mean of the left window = 397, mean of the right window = 391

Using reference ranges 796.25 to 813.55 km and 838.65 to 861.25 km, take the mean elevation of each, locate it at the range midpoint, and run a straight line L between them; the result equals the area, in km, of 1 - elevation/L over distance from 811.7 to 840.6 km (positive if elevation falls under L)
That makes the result -2.59 km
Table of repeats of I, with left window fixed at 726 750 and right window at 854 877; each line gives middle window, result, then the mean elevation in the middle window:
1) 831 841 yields -2.0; 465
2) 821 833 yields -2.0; 454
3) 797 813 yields -0.4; 400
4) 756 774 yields -0.1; 399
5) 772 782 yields -0.1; 400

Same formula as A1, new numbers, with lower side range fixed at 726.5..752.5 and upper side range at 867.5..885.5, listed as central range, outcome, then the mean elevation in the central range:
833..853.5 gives -2.46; 439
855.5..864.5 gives 0.22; 380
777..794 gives -0.08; 399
